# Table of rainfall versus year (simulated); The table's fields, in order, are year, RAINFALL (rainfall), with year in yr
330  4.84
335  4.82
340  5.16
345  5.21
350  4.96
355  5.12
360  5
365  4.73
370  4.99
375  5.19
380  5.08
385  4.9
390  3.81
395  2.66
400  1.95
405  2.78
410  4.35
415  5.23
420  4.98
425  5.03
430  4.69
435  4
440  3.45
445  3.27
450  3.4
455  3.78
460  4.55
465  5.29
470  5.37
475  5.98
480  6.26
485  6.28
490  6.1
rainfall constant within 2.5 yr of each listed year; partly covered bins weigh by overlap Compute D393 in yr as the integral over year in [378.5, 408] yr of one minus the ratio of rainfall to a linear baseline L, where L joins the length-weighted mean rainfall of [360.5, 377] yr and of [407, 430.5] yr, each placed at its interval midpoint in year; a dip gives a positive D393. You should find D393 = 8.50 yr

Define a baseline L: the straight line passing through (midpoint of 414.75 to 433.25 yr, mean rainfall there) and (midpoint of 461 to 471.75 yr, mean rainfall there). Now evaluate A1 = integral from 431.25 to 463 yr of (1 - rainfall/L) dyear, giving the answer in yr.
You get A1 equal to 8.0 yr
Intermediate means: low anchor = 4.91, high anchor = 5.22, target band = 3.8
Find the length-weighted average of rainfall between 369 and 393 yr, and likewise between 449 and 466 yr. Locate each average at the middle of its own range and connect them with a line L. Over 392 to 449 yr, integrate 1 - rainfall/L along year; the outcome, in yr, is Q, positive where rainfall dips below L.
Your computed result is 8.0 yr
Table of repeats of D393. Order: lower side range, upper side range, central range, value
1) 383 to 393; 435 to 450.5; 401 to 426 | -2.8 yr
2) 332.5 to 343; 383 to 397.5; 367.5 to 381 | -3.2 yr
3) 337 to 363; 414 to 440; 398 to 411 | 5.0 yr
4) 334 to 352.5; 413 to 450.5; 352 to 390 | -0.8 yr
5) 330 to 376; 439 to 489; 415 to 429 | -0.3 yr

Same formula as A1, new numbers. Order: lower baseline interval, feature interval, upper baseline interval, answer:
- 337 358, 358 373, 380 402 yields -1.5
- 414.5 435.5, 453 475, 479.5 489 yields 3.3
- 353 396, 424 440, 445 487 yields 1.7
